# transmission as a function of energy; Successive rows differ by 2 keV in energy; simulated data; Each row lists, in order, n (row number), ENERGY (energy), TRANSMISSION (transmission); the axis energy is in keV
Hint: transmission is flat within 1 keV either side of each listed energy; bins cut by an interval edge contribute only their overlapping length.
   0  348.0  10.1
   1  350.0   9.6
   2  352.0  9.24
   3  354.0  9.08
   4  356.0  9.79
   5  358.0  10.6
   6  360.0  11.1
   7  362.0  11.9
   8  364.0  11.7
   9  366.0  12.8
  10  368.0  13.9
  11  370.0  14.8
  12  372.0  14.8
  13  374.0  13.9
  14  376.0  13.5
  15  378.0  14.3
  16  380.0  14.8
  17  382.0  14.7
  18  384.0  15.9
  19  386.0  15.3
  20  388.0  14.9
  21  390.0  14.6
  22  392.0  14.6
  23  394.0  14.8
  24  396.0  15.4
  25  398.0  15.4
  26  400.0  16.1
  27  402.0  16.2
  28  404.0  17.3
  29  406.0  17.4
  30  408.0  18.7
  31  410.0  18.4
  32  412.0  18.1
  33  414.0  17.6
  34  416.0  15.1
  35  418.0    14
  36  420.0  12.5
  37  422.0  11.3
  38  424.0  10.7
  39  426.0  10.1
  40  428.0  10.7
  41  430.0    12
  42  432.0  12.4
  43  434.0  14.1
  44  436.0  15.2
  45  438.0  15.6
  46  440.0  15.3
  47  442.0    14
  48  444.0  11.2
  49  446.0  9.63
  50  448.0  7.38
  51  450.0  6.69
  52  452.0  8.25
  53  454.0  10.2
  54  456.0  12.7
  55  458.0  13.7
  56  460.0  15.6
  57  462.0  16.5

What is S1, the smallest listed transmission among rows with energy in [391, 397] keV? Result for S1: 14.6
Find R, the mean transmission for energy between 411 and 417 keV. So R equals 16.9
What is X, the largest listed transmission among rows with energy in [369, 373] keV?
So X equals 14.8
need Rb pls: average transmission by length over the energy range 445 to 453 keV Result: 7.99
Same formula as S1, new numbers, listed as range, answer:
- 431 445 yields 11.2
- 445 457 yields 6.69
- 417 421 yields 12.5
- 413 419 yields 14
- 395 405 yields 15.4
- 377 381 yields 14.3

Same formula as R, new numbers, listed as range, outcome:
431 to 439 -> 14.3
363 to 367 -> 12.2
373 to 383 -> 14.2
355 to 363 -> 10.8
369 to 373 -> 14.8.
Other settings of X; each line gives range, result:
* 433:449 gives 15.6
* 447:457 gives 12.7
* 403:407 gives 17.4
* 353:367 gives 12.8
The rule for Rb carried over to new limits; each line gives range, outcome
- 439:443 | 14.7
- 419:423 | 11.9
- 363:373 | 13.6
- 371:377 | 14.1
